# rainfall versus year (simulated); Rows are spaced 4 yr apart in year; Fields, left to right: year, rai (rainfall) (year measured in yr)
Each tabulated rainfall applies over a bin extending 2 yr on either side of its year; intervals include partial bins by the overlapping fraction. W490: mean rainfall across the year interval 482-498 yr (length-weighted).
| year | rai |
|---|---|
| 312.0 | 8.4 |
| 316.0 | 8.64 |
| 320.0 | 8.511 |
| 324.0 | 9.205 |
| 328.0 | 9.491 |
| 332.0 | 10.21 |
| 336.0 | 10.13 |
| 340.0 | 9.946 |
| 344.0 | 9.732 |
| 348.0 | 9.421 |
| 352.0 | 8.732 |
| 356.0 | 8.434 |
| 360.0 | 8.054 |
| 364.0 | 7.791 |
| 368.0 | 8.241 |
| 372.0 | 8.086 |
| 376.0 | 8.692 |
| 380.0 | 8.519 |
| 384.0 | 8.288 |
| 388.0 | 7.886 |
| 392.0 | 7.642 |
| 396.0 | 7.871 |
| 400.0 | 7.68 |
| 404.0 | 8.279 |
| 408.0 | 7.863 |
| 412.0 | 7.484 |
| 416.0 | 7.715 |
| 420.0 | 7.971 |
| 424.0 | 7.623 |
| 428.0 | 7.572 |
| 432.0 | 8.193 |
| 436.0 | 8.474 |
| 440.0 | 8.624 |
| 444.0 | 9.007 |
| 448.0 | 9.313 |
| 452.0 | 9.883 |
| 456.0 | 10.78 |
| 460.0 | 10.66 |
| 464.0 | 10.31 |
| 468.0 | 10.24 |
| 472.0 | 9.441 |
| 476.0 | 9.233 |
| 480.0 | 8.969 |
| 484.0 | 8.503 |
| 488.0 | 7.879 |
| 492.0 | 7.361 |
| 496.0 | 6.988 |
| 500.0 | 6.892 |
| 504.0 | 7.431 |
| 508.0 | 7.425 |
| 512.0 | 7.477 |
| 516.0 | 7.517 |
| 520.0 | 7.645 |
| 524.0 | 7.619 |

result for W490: 7.68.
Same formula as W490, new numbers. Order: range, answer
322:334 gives 9.64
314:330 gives 8.96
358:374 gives 8.04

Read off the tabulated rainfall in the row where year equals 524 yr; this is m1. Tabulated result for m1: 7.619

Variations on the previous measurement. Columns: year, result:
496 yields 6.988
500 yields 6.892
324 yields 9.205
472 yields 9.441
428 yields 7.572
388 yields 7.886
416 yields 7.715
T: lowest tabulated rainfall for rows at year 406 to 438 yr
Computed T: 7.484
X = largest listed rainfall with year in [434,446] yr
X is 9.007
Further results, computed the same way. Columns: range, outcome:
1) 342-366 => 9.732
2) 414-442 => 8.624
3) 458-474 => 10.66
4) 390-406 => 8.279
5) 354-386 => 8.692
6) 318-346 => 10.21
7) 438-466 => 10.78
